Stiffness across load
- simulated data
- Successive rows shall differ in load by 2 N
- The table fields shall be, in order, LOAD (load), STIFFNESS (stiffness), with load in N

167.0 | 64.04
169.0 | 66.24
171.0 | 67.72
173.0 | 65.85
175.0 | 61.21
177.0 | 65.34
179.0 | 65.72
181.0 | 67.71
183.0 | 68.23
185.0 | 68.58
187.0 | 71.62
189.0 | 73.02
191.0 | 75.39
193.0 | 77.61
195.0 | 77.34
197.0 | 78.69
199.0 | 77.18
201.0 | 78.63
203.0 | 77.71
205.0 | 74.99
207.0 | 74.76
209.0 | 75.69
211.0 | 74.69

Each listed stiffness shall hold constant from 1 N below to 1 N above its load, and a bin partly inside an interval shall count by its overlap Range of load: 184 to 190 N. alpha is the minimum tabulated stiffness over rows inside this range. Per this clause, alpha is 68.58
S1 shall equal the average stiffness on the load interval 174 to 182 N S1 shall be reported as 65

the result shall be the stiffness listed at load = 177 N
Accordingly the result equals 65.34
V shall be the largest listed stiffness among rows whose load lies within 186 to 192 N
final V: 75.39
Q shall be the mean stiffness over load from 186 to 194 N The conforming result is 74.4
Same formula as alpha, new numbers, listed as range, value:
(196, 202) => 77.18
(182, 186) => 68.23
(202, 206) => 74.99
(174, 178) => 61.21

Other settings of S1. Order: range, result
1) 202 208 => 75.8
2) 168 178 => 65.3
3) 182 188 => 69.5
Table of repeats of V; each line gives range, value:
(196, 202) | 78.69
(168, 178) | 67.72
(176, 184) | 68.23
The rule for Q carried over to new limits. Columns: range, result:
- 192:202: 77.9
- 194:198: 78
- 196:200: 77.9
